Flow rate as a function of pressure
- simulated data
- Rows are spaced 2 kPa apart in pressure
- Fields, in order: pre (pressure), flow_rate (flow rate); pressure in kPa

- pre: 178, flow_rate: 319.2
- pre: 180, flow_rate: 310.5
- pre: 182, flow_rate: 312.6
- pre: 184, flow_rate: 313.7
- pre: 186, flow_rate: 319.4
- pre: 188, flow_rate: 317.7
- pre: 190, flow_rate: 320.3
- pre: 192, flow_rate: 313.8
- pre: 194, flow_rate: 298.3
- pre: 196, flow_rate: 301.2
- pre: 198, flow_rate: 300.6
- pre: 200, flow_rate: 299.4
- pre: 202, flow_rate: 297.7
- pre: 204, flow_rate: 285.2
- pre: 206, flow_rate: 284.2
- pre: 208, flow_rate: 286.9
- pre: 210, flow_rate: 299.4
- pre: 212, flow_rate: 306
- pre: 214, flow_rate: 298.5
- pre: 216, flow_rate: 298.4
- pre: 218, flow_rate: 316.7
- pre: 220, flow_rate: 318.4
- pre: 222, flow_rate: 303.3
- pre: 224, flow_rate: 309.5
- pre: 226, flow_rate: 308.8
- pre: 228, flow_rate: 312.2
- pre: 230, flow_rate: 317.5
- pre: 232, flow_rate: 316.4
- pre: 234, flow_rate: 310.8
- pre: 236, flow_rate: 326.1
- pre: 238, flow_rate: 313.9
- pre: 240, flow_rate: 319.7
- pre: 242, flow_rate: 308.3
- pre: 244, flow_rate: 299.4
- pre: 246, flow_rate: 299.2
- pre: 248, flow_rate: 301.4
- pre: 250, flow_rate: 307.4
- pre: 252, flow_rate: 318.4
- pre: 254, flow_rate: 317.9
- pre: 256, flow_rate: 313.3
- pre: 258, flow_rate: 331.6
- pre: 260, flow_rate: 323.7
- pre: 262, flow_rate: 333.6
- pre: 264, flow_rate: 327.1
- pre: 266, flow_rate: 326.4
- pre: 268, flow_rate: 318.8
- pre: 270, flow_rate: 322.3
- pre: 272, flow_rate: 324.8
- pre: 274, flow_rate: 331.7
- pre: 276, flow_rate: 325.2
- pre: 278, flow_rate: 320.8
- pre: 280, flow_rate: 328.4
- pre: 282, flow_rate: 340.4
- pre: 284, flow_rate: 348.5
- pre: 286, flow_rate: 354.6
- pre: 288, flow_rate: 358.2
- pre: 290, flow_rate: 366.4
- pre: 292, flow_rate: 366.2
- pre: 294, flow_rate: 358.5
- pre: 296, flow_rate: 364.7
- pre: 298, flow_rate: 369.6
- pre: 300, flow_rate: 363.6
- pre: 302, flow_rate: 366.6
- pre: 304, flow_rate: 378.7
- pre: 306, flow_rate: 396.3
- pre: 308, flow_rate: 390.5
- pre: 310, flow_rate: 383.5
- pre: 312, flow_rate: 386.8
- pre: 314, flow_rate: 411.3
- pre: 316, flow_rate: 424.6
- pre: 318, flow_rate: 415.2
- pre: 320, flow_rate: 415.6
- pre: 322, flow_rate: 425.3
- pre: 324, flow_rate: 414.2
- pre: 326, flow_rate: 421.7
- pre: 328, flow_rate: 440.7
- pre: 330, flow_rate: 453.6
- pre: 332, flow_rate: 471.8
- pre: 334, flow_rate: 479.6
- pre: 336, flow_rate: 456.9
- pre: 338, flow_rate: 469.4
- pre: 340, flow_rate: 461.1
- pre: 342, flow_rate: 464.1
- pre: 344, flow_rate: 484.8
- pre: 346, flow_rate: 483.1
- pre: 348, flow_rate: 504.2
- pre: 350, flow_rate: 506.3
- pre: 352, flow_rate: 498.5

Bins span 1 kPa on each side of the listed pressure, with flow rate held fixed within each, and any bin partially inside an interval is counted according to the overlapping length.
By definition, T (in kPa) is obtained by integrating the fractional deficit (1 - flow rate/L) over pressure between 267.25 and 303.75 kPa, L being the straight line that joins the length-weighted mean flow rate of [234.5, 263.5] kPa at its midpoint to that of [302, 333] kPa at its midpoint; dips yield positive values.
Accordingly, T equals 2.1 kPa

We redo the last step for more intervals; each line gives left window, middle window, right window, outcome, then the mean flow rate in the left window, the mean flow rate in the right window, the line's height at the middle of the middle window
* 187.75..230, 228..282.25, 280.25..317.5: 3.3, 304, 373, 340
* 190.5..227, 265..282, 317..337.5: 2.3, 302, 440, 377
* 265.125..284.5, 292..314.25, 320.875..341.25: 0.7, 328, 449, 389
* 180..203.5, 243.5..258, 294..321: 1.6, 308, 389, 349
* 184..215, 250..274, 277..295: 0.9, 302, 349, 336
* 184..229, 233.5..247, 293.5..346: 1.1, 305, 420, 339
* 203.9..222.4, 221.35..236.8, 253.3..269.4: -0.2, 300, 324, 308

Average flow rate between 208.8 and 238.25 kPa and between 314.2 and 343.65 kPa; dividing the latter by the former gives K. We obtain 1.4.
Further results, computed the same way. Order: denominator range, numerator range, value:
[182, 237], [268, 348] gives 1.29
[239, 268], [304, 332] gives 1.31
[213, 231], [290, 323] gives 1.25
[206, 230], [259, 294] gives 1.11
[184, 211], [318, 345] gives 1.49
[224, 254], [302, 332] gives 1.32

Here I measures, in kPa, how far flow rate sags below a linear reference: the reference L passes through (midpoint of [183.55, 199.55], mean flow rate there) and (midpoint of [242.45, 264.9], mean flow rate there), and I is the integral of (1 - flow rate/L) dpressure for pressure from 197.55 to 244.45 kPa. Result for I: 1.0 kPa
